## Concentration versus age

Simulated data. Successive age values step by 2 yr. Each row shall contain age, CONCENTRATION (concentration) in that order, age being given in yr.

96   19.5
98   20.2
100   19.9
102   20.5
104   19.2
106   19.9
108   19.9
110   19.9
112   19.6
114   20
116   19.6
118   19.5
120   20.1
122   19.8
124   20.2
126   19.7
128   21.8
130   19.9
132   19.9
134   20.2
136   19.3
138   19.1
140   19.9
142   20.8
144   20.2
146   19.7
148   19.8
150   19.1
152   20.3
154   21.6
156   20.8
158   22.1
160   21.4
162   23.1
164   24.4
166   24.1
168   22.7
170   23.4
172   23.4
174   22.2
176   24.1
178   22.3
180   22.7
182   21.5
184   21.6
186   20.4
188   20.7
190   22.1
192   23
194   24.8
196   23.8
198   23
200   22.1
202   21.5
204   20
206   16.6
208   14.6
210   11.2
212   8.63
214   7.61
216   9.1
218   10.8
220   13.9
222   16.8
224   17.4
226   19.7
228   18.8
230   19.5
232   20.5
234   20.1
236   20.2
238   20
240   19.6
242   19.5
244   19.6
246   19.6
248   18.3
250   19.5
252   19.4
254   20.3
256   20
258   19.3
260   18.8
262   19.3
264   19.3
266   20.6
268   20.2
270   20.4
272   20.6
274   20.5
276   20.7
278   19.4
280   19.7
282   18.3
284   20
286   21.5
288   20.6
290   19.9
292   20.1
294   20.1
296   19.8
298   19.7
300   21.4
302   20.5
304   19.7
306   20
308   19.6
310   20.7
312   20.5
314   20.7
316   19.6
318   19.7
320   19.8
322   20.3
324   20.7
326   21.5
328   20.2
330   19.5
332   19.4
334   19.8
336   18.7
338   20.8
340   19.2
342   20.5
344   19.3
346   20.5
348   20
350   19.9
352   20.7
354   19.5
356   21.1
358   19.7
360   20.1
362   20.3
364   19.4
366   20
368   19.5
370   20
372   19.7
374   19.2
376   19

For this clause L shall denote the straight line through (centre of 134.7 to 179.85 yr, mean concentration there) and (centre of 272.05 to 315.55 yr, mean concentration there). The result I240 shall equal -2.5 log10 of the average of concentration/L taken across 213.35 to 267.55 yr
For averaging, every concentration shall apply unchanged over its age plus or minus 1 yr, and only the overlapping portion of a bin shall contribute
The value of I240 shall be 0.14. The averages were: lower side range 21.5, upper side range 20.2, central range 18.1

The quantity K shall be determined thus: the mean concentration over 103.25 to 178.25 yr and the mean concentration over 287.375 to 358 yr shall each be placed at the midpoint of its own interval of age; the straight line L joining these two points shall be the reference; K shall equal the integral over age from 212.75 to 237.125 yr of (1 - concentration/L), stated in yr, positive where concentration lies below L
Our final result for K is 5.2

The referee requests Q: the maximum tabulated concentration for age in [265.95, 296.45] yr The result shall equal 21.5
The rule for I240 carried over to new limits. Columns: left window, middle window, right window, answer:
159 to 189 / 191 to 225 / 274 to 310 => 0.29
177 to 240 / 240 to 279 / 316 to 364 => -0.03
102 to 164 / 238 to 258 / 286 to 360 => 0.04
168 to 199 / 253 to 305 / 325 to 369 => 0.05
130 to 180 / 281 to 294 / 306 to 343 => 0.02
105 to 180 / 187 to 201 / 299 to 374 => -0.10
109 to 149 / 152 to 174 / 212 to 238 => -0.21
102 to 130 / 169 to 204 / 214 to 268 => -0.18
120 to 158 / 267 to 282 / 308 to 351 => 0.00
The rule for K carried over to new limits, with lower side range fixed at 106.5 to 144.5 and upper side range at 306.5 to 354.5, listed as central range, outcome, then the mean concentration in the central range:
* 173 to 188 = -1.5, 22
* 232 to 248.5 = 0.3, 19.7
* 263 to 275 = -0.1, 20.3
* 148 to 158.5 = -0.3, 20.6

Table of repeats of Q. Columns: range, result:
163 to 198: 24.8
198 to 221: 23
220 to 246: 20.5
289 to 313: 21.4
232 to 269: 20.6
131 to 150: 20.8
